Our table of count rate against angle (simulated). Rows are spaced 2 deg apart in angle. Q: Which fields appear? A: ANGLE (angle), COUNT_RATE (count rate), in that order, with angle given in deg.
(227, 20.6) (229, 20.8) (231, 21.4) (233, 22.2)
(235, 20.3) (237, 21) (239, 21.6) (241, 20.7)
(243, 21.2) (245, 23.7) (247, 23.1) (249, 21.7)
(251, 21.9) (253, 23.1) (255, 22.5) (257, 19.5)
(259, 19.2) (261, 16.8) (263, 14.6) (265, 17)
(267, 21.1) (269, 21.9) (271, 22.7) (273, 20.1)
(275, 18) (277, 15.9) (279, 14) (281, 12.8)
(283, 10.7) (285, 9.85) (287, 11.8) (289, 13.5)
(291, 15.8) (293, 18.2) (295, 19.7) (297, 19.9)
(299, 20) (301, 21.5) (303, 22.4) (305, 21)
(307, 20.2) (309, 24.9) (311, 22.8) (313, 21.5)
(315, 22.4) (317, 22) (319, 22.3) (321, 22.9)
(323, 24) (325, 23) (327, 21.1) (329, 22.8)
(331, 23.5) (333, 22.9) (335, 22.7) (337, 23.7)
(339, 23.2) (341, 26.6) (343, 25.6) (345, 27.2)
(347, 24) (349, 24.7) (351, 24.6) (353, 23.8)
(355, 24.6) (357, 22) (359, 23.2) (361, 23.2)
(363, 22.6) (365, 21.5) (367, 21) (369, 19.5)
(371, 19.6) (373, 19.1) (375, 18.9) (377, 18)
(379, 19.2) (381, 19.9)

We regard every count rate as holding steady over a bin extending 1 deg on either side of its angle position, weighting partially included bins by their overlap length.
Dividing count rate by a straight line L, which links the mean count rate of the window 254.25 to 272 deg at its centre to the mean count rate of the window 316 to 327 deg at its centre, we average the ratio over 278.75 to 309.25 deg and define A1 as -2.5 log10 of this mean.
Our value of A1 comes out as 0.23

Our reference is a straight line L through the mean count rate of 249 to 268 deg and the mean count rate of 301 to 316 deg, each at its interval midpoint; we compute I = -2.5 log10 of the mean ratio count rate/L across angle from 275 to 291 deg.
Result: 0.50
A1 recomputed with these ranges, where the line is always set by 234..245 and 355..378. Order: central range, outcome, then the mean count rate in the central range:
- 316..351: -0.130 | 23.7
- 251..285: 0.176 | 18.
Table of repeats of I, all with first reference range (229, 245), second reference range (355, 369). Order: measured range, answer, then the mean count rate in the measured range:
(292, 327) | 0.009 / 21.7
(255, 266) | 0.200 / 17.9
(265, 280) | 0.141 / 19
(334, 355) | -0.117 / 24.6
